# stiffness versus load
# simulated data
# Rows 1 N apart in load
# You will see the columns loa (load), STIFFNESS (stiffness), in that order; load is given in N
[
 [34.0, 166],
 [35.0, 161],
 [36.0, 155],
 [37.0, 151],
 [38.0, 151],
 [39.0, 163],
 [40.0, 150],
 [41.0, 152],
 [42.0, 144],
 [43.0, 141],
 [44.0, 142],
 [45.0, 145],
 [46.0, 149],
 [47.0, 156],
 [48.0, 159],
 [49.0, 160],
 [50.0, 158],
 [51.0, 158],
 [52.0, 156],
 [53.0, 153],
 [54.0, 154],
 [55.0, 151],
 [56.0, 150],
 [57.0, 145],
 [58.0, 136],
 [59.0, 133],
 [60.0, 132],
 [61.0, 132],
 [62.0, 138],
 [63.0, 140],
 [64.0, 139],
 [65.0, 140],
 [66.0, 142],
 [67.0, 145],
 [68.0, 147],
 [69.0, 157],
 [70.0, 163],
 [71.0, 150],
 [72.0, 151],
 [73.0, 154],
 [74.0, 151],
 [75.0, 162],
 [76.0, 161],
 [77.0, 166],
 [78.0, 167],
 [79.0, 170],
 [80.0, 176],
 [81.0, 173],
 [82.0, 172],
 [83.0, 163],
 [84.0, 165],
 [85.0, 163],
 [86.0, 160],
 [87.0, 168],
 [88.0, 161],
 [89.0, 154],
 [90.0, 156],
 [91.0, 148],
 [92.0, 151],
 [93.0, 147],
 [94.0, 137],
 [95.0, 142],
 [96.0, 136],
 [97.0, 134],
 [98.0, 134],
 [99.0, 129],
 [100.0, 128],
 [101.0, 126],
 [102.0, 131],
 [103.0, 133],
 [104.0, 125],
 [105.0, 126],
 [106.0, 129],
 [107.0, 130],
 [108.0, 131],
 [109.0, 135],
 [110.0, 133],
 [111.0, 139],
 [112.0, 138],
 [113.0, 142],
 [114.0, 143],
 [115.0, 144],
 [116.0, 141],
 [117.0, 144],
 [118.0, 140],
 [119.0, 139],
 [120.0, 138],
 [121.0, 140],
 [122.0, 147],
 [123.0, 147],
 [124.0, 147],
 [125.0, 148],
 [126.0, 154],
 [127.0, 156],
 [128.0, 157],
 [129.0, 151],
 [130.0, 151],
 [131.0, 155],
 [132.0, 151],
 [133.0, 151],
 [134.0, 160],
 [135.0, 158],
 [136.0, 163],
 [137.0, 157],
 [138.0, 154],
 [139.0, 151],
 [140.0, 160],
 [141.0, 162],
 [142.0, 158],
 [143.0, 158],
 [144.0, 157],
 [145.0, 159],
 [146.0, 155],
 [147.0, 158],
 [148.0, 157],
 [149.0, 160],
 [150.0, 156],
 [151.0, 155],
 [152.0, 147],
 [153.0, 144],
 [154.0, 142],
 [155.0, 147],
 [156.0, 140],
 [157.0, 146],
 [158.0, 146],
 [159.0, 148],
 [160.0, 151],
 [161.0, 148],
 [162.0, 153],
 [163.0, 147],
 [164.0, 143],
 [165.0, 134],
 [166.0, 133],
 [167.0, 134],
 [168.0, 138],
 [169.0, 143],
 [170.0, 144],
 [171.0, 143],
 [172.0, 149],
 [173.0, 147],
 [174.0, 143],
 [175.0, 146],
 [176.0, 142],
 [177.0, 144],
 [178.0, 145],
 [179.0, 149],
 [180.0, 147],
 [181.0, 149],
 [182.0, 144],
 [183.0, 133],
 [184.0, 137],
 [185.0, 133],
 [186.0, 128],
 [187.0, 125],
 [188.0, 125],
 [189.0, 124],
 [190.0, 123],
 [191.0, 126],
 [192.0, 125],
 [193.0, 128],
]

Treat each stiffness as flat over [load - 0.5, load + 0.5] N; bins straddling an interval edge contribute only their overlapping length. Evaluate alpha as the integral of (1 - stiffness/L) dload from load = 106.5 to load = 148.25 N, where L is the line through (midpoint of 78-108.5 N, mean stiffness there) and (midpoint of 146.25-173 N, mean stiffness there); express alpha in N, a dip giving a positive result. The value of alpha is -0.6 N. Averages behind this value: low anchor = 147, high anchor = 146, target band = 149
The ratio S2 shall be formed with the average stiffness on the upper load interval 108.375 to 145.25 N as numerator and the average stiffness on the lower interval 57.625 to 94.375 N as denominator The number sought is 0.97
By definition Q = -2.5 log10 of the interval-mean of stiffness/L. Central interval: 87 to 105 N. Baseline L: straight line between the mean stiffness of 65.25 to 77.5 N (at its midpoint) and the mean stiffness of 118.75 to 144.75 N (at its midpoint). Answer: 0.10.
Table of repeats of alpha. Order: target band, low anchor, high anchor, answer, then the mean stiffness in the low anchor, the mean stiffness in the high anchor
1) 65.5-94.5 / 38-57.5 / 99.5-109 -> -4.00 N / 152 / 129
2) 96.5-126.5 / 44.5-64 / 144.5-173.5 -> 2.06 N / 147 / 147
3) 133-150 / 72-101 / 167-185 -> -1.19 N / 154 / 143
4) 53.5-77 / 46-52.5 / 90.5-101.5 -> 0.50 N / 157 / 137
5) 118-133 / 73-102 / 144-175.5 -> 0.16 N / 153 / 147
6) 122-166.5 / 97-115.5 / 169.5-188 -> -4.66 N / 133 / 141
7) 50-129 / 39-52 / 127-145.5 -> 3.66 N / 152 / 156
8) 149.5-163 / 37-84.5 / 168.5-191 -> -0.60 N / 152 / 139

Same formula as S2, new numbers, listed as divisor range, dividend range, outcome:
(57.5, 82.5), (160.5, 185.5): 0.94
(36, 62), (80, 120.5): 0.97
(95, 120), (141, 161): 1.13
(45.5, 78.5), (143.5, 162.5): 1.01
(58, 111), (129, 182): 1.02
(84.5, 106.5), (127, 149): 1.10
